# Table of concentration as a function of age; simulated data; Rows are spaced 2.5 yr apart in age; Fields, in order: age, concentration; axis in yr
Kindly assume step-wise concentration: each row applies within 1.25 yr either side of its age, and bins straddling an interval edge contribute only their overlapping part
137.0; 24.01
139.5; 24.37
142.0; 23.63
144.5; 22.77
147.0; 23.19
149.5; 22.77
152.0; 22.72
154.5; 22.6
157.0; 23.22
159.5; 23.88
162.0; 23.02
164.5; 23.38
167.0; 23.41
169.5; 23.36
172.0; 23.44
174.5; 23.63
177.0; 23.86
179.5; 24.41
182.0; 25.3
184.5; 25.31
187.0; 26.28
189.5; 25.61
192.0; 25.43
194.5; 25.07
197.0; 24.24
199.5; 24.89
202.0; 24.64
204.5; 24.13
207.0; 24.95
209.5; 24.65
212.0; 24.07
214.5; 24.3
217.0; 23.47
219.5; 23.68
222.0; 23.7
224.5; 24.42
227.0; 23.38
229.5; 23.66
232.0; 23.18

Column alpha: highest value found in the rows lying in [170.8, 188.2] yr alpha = 26.28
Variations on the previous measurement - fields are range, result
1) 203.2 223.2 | 24.95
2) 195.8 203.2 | 24.89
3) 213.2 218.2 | 24.3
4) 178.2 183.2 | 25.3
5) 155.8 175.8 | 23.88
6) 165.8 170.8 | 23.41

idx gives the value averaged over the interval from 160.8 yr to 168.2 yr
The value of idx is 23.3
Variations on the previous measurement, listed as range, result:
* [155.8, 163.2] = 23.4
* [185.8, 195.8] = 25.6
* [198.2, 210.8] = 24.6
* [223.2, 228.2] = 23.9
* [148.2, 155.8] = 22.7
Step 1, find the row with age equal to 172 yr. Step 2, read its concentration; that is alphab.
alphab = 23.44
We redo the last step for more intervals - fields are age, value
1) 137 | 24.01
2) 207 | 24.95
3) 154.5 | 22.6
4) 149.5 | 22.77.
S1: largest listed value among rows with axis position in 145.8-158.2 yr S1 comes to 23.22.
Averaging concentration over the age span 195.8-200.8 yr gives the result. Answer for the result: 24.6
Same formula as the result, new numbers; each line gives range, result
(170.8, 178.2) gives 23.6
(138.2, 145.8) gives 23.6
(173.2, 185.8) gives 24.5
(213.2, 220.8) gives 23.8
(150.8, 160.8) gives 23.1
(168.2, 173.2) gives 23.4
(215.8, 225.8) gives 23.8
